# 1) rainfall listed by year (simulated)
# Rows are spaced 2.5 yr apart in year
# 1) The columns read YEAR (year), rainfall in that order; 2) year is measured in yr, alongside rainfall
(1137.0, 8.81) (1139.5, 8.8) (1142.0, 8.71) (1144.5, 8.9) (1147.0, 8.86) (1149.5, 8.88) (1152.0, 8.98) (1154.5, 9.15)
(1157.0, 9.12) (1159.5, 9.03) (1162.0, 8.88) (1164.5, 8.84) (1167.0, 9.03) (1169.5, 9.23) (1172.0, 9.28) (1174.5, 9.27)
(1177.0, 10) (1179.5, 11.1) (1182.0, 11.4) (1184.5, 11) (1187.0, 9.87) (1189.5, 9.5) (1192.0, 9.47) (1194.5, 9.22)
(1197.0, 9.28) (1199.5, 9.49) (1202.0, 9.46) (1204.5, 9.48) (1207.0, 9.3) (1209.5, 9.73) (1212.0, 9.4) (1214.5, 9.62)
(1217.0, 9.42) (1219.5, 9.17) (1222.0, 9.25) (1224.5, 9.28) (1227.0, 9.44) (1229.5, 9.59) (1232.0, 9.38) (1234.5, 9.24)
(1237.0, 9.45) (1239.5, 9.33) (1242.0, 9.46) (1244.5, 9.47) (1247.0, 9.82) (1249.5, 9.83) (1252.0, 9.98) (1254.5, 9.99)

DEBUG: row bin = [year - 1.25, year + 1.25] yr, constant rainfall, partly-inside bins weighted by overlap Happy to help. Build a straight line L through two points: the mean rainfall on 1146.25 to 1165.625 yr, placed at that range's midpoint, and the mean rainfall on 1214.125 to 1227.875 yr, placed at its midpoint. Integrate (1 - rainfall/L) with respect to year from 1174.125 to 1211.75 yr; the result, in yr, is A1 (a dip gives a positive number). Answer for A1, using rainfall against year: -2.70 yr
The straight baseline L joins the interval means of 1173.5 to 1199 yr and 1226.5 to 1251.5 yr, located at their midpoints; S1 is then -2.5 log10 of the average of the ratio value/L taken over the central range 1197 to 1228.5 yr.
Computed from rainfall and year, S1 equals 0.039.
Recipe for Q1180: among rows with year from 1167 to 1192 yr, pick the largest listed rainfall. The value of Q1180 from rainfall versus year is 11.4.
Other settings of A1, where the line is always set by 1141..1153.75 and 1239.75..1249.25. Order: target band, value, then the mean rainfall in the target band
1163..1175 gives -0.1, 9.12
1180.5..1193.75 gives -1.5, 10.2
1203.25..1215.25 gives -0.2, 9.5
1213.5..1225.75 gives 0.1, 9.34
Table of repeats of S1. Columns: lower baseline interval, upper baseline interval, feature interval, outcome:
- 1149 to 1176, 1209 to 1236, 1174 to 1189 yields -0.141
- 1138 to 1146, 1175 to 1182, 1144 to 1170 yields 0.062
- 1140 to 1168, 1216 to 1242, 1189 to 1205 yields -0.027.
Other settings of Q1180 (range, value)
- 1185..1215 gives 9.87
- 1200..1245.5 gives 9.73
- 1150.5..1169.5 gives 9.23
